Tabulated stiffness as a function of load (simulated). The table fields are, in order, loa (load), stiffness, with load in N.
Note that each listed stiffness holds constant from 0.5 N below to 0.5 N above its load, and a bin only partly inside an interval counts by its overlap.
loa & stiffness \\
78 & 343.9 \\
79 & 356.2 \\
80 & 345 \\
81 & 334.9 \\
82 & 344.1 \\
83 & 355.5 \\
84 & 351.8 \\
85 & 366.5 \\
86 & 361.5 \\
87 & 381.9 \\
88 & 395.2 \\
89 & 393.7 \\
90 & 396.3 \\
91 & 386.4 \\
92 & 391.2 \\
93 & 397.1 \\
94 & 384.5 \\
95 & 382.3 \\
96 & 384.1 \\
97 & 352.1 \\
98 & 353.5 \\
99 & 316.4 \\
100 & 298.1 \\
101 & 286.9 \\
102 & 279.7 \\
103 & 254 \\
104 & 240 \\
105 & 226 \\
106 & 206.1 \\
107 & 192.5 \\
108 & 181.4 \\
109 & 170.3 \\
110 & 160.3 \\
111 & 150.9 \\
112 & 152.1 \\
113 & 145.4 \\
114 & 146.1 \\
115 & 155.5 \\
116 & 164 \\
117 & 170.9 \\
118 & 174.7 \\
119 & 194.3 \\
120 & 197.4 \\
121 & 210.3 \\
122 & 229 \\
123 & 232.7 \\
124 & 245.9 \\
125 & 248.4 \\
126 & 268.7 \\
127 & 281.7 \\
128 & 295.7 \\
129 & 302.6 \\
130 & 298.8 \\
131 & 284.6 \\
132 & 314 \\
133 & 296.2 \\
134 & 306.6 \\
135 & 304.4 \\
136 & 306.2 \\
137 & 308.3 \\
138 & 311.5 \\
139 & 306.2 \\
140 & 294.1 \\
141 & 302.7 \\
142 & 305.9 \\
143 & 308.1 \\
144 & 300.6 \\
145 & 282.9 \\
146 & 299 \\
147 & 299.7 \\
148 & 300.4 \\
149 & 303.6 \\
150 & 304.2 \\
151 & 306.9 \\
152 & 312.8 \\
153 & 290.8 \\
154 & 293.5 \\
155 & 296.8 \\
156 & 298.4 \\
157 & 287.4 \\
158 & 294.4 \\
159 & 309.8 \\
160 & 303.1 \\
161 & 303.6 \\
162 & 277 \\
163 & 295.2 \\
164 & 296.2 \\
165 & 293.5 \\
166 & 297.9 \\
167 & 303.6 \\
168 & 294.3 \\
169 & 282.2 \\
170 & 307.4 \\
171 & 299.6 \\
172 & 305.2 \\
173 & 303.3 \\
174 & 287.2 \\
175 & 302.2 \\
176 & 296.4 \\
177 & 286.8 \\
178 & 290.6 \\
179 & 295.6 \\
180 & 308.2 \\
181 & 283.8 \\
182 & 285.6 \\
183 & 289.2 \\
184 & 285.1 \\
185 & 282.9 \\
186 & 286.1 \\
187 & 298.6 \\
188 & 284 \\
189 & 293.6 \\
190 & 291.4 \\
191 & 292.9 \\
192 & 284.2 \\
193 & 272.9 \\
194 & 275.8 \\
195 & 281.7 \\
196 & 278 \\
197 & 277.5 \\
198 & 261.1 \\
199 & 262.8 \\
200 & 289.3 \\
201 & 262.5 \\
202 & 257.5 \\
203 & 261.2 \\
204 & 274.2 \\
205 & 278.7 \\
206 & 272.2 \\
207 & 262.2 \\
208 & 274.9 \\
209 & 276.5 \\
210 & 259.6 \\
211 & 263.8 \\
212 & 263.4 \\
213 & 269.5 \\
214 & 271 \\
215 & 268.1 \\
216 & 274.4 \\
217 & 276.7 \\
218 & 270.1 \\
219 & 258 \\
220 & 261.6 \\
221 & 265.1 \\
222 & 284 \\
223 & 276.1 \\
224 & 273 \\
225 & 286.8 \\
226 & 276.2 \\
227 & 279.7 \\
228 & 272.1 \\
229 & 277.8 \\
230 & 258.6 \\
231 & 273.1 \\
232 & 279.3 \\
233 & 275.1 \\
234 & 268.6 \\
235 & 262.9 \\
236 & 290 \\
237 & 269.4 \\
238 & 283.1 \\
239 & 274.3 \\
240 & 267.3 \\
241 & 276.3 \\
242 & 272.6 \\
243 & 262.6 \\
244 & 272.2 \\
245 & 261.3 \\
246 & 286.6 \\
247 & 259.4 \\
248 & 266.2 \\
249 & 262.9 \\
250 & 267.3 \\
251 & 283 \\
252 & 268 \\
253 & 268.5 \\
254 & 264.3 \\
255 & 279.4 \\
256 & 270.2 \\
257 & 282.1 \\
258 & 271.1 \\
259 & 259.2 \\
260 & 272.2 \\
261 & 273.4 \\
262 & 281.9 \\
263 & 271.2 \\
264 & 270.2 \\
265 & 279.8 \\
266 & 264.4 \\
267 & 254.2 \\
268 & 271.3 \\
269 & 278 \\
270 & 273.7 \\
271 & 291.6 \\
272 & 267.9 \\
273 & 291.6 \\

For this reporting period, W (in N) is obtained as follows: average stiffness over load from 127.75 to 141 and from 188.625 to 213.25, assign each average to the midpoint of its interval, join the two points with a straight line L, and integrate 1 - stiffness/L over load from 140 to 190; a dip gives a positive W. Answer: -1.2 N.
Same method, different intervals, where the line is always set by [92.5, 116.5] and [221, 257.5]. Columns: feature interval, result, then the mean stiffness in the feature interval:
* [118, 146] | -2.6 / 278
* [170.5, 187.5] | -2.0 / 293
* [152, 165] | -1.9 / 296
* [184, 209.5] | -1.2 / 277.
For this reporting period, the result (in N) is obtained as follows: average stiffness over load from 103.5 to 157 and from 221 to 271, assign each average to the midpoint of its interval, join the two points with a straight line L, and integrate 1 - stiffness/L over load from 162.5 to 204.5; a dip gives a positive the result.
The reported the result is -3.9 N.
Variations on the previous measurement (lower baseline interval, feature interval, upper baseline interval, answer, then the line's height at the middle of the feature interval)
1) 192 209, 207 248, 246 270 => -0.03 N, 271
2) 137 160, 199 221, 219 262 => 1.02 N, 282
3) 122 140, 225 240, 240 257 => -0.10 N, 273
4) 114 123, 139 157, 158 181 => -3.58 N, 251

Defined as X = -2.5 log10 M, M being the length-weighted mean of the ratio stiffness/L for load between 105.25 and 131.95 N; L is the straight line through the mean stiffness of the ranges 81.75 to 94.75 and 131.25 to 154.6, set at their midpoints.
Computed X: 0.49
